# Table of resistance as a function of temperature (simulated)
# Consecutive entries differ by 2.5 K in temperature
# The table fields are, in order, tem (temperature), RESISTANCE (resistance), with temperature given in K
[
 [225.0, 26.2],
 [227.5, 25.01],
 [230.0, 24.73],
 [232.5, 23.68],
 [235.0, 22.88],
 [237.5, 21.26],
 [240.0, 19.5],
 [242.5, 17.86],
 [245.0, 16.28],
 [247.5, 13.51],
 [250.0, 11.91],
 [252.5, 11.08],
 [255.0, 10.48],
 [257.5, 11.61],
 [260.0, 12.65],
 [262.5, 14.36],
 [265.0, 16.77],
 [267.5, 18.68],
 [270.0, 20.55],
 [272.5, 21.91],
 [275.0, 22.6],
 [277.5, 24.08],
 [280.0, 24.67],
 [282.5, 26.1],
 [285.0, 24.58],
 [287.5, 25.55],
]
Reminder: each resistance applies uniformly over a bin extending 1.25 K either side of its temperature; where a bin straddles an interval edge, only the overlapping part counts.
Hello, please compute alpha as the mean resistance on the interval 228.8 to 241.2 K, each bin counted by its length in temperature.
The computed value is 22.4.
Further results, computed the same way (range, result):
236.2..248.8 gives 17.7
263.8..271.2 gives 18.7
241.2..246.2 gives 17.1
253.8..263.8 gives 12.3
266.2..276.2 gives 20.9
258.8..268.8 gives 15.7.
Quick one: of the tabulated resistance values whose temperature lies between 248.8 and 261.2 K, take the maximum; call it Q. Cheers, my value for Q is 12.65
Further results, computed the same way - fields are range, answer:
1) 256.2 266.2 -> 16.77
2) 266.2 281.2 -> 24.67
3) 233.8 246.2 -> 22.88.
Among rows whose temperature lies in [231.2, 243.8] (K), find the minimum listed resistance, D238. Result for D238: 17.86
